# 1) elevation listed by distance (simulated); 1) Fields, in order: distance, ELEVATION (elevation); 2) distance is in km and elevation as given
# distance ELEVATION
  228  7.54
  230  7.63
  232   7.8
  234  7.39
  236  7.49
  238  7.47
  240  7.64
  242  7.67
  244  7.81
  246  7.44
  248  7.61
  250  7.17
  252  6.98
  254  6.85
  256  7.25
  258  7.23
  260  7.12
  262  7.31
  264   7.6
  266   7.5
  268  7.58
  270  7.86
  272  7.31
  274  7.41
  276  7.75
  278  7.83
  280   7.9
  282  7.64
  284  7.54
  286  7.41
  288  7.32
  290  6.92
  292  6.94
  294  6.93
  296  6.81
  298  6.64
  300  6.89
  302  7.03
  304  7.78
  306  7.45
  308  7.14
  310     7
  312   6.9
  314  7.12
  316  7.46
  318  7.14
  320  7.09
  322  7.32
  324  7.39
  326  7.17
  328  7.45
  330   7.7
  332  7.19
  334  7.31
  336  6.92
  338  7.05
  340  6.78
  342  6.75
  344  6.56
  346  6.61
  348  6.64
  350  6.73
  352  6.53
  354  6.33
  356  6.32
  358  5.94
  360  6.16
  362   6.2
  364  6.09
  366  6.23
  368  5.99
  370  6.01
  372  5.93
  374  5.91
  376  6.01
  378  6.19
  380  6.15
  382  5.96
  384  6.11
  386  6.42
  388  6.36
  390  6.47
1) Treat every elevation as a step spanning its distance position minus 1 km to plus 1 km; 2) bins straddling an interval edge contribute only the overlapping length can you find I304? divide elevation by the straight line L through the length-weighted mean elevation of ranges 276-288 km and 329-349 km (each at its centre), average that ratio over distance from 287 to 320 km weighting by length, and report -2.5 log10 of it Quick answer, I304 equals 0.043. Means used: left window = 7.64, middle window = 7.09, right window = 6.95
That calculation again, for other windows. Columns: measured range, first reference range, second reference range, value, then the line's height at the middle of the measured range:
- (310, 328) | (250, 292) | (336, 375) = -0.06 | 6.81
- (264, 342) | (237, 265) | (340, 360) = -0.06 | 6.91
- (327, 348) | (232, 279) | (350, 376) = -0.09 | 6.46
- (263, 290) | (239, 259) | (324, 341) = -0.04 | 7.31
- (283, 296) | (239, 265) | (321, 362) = 0.00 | 7.14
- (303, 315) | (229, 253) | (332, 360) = -0.04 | 6.95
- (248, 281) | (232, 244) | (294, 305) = -0.01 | 7.34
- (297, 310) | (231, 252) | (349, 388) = -0.04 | 6.86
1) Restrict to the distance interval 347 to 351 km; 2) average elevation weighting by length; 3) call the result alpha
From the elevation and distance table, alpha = 6.69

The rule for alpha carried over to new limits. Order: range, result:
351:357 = 6.39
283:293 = 7.23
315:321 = 7.23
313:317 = 7.29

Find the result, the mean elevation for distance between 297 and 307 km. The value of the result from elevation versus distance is 7.16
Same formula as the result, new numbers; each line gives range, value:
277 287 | 7.66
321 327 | 7.29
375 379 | 6.1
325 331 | 7.44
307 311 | 7.07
